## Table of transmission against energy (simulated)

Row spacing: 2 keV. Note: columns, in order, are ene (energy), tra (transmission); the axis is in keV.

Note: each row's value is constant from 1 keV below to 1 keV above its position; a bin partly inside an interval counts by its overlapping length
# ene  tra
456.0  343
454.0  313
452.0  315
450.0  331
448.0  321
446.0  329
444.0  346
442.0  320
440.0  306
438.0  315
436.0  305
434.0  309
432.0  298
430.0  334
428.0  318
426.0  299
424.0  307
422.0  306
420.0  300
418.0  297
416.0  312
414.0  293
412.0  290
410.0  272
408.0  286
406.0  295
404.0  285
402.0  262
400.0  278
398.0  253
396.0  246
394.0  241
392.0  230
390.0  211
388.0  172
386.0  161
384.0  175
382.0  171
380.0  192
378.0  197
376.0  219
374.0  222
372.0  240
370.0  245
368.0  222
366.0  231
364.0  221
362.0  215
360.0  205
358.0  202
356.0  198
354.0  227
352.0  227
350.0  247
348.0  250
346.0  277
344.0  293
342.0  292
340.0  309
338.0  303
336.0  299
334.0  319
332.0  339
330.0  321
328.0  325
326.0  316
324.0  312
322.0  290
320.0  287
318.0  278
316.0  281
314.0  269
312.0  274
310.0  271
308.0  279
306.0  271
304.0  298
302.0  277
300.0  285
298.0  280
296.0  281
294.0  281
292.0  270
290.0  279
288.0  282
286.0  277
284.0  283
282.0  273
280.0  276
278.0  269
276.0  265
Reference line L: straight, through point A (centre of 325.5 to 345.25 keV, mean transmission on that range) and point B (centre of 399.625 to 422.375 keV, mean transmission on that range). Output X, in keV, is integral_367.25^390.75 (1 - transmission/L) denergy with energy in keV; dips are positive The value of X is 7.6 keV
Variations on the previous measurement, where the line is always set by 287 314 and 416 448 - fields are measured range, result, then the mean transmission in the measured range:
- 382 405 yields 5.85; 226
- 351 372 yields 5.30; 220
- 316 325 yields -0.21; 291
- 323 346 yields -1.81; 310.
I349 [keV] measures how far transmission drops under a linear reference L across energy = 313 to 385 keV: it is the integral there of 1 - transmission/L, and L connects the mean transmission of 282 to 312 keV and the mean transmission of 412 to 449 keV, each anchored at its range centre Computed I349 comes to 8.6 keV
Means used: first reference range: 279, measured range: 256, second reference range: 311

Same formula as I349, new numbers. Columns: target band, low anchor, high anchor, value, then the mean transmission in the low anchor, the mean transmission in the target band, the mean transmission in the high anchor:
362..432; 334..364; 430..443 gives 8.3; 254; 253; 311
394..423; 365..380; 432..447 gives -0.9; 223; 282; 317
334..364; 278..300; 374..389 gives -4.7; 278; 254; 186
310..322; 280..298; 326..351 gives 0.5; 278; 278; 299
